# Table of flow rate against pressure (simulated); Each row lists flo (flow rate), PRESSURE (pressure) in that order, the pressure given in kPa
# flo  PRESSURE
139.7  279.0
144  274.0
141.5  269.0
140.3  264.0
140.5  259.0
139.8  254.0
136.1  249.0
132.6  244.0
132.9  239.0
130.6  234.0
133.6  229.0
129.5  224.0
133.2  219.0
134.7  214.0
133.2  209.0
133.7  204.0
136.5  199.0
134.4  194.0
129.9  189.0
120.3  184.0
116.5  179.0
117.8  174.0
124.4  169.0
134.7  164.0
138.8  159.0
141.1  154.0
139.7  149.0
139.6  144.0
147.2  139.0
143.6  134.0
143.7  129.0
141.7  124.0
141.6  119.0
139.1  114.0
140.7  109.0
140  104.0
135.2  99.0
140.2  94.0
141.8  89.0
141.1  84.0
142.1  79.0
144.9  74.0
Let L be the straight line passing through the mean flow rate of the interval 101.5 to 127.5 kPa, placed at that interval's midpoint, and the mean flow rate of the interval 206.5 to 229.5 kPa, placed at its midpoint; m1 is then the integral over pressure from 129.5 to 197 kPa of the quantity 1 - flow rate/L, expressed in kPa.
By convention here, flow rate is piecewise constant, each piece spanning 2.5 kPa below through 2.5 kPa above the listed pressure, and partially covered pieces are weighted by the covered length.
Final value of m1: 1.9 kPa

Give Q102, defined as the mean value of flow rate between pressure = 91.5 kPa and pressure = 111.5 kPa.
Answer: 139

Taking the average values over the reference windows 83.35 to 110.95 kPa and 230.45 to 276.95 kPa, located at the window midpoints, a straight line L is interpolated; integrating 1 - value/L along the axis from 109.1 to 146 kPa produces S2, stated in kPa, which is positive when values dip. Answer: -0.8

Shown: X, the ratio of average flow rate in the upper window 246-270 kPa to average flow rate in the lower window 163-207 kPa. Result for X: 1.09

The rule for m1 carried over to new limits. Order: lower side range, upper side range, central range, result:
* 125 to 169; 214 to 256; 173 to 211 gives 2.4 kPa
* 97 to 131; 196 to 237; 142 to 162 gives -0.3 kPa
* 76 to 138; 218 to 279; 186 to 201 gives 0.6 kPa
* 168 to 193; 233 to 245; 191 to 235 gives -1.9 kPa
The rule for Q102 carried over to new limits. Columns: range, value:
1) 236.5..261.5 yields 136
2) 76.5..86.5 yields 142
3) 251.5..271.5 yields 141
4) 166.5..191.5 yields 122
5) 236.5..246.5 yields 133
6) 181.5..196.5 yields 128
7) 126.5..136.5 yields 144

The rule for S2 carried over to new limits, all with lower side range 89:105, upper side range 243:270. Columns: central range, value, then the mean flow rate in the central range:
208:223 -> 0.6 kPa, 133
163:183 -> 2.4 kPa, 122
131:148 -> -0.5 kPa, 143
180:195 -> 1.3 kPa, 126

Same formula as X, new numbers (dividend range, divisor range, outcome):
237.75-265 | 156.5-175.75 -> 1.06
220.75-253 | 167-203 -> 1.05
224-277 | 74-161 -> 0.97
